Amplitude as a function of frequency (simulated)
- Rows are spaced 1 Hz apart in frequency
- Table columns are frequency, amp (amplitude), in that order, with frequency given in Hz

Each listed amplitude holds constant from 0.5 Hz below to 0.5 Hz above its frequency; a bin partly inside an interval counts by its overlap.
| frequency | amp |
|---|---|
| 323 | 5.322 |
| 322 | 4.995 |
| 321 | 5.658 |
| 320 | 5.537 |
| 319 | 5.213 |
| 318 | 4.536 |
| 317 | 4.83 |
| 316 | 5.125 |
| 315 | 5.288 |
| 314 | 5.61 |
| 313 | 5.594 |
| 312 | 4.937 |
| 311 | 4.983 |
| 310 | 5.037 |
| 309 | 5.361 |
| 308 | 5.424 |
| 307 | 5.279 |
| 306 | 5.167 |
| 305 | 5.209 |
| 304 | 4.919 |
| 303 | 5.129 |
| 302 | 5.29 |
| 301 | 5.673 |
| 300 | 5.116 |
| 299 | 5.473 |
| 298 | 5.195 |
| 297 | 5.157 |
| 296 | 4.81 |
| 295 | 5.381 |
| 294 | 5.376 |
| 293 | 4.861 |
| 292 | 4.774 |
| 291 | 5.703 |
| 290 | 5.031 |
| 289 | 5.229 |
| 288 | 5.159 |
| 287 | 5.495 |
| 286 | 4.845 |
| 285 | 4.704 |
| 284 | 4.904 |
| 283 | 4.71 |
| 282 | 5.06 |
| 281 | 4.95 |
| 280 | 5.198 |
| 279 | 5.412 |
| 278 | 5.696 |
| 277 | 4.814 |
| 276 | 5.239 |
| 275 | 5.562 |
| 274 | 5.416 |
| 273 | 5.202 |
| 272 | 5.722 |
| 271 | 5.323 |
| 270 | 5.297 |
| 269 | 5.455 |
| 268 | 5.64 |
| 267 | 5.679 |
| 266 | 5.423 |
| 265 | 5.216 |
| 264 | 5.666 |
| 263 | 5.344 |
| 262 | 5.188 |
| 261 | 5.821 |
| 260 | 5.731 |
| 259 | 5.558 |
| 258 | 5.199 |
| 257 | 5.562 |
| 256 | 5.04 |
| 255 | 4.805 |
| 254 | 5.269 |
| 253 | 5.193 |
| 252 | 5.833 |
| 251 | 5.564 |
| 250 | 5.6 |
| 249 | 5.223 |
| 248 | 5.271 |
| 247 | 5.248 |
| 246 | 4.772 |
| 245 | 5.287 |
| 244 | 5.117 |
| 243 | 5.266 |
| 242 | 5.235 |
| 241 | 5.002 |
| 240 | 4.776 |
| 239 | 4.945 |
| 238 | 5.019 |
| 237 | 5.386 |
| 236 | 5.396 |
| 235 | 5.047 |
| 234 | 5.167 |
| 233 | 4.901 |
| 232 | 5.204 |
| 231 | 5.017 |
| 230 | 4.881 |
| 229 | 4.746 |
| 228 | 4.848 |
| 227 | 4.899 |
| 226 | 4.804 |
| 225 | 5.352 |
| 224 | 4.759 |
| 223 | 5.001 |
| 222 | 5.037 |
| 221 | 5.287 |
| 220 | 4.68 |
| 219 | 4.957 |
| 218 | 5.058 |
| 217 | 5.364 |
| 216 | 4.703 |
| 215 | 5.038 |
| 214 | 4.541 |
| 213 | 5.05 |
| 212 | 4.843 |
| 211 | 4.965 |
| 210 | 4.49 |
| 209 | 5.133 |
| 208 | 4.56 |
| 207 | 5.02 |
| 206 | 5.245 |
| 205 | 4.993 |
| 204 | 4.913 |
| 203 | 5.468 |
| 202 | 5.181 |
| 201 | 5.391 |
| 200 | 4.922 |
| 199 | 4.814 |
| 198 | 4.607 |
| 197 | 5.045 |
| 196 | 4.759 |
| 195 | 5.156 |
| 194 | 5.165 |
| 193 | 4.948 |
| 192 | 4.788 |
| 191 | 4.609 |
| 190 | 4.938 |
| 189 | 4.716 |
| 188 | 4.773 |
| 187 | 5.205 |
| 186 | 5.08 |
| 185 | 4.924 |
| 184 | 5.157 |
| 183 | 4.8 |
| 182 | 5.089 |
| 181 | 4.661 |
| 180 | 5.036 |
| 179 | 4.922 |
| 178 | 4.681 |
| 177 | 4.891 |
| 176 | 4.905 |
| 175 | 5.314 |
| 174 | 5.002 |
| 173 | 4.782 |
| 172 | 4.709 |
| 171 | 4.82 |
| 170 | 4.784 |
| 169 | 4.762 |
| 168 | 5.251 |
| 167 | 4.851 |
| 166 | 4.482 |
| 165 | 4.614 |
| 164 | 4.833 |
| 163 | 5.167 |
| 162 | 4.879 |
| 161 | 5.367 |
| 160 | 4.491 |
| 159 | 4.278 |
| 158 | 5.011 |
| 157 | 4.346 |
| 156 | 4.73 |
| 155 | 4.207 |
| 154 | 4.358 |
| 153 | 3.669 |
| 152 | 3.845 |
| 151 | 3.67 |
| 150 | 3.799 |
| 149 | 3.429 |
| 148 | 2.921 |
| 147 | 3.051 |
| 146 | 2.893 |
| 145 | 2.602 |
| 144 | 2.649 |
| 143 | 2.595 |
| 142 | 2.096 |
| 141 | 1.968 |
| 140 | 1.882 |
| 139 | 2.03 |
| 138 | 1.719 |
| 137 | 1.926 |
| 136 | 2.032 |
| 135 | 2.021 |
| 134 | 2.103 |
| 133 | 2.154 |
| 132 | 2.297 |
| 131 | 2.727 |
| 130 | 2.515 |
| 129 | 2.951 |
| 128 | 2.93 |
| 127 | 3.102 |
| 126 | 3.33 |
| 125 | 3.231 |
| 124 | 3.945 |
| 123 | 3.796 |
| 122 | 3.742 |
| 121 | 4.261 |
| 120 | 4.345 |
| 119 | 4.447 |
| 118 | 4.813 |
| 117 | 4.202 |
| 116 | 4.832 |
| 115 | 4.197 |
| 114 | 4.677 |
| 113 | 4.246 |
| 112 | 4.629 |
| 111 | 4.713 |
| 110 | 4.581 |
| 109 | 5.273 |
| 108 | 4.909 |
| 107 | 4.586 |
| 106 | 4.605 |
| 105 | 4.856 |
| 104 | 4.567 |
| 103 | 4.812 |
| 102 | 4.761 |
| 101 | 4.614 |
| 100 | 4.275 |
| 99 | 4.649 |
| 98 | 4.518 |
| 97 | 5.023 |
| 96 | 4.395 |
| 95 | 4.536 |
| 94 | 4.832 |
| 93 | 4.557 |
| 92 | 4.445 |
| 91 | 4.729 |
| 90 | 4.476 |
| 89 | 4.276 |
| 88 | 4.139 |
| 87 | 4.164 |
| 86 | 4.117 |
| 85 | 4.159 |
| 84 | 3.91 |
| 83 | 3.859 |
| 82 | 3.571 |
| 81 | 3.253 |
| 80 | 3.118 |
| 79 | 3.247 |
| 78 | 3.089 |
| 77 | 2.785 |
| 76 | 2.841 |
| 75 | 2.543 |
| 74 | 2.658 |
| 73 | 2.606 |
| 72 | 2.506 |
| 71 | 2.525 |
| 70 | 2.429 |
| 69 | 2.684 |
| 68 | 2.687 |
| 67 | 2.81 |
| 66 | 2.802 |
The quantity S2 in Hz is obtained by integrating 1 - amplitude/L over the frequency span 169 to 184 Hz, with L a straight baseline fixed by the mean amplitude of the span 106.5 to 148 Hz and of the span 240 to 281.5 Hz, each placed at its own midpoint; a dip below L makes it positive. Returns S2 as -3.0 Hz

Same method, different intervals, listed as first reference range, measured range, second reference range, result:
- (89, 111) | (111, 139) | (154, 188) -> 8.0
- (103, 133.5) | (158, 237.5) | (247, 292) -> -4.4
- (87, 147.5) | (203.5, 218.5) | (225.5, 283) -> -0.5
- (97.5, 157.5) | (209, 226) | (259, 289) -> -1.0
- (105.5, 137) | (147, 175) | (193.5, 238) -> -1.4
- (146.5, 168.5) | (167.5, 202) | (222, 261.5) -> -2.5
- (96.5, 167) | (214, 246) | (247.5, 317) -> -1.8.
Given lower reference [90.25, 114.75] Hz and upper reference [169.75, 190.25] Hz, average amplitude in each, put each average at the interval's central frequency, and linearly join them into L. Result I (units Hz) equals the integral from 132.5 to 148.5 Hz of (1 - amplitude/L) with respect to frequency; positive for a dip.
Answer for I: 8.3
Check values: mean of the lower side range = 4.65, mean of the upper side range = 4.92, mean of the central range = 2.29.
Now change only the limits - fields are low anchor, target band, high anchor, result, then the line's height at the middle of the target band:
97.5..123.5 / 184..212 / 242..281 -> 0.3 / 5.01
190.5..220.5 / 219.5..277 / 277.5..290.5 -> -2.2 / 5.03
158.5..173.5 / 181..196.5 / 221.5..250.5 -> -0.1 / 4.89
